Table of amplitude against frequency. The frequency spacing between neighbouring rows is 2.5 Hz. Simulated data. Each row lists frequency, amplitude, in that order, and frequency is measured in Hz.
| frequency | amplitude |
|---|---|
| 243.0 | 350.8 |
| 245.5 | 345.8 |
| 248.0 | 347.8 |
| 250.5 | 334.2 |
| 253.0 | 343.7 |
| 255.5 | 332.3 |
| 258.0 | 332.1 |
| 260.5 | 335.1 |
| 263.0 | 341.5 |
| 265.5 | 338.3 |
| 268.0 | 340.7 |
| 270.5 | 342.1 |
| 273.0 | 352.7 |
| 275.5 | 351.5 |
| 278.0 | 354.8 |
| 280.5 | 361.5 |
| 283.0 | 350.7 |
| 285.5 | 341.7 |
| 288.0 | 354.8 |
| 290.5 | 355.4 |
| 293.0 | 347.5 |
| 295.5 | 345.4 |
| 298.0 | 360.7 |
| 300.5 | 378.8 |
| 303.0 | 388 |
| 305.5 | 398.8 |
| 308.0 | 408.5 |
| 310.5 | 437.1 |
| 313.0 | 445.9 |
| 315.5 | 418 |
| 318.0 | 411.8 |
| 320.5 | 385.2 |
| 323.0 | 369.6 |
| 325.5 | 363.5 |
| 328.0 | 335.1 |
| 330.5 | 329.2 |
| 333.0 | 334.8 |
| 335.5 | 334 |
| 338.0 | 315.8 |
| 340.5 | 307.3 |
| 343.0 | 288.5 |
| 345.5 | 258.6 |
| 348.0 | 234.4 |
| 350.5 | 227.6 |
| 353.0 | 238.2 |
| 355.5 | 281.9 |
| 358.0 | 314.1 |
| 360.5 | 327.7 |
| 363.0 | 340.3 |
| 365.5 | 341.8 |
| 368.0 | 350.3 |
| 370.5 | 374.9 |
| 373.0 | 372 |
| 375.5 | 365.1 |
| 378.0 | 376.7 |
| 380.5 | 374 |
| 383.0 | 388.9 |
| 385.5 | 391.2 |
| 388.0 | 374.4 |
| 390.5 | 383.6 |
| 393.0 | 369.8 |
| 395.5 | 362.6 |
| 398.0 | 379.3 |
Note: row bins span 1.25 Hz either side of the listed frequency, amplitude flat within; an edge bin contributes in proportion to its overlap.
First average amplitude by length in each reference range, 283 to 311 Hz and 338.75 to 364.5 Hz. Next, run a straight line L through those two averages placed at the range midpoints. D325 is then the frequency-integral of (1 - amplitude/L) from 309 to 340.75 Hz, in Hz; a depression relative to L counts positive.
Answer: -4.2 Hz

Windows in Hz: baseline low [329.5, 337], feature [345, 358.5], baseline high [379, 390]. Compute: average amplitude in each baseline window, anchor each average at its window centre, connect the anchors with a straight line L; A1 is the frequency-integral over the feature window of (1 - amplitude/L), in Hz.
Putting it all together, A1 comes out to 3.6 Hz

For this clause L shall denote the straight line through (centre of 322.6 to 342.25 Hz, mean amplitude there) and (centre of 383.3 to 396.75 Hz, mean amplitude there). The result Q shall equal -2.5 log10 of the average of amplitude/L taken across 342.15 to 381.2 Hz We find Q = 0.131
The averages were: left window 334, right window 377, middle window 316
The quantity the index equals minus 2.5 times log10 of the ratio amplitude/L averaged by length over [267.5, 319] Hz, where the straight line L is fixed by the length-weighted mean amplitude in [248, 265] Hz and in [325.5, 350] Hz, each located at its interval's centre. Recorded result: -0.16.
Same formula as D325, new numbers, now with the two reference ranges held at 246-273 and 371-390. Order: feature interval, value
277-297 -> -0.19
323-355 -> 5.66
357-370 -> 1.21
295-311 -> -1.56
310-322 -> -2.02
